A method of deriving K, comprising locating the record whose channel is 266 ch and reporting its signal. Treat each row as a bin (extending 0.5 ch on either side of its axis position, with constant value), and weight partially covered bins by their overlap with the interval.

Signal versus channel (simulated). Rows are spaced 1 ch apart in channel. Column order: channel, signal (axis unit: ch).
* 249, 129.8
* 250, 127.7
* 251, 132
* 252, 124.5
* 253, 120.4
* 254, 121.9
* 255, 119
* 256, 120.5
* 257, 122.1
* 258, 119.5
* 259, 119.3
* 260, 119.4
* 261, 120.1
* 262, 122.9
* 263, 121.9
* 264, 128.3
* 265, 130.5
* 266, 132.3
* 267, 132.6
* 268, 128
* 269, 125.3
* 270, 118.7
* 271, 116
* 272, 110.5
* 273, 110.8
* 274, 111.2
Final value 132.3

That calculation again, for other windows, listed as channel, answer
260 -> 119.4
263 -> 121.9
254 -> 121.9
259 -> 119.3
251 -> 132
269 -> 125.3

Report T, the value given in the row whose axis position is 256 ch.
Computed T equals 120.5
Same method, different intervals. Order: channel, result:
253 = 120.4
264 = 128.3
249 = 129.8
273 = 110.8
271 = 116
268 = 128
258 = 119.5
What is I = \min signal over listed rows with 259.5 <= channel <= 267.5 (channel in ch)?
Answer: 119.4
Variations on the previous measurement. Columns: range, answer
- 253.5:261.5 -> 119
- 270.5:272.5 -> 110.5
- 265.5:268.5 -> 128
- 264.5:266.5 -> 130.5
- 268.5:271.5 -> 116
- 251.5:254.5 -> 120.4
